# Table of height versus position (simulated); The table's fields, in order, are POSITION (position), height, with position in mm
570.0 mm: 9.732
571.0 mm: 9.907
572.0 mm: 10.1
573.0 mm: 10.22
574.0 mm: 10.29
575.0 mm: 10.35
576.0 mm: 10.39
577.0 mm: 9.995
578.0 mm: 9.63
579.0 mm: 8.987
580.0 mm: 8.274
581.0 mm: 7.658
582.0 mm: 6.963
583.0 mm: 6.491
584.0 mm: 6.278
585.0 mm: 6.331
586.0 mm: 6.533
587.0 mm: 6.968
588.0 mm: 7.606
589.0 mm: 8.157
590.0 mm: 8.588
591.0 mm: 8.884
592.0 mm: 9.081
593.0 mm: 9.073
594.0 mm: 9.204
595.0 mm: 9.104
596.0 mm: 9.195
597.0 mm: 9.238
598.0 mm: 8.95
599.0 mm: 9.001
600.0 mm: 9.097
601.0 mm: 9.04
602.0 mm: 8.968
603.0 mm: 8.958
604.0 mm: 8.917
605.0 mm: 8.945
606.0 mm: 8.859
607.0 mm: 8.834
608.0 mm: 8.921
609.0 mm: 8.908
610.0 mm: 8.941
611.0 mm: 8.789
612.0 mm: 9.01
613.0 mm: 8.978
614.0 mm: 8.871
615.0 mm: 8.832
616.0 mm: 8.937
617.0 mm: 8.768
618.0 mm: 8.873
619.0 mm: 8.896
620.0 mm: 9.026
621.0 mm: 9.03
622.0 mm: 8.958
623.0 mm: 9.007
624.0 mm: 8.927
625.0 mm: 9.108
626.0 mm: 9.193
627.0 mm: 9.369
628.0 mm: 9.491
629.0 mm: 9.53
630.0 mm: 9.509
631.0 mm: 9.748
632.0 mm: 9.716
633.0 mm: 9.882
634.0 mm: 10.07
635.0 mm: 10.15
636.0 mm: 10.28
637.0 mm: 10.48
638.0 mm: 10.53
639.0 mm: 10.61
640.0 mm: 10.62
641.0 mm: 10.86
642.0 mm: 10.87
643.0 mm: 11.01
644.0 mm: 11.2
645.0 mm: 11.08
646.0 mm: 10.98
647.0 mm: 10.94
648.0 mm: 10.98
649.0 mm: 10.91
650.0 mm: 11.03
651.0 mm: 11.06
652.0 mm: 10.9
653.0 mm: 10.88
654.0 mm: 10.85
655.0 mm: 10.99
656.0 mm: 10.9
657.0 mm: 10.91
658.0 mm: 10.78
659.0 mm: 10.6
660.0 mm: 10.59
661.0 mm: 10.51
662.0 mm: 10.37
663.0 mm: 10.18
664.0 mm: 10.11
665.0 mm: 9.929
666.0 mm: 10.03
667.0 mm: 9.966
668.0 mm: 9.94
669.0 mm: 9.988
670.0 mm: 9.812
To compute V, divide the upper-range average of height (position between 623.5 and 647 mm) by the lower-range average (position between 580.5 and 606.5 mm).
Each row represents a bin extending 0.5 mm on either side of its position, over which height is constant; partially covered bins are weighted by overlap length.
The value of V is 1.2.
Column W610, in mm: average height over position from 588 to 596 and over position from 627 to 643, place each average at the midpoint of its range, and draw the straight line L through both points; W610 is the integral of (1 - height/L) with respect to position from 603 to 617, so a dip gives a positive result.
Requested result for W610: 0.7 mm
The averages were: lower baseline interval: 8.81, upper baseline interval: 10.2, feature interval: 8.9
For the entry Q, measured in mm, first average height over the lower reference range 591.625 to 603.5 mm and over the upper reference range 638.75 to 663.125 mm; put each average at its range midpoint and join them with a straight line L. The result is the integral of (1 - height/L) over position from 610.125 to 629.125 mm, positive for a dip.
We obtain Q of 1.52 mm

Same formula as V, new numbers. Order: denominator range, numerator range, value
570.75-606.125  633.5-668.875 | 1.22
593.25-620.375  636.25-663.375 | 1.20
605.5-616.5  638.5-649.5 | 1.23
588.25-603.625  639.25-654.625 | 1.22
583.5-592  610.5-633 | 1.22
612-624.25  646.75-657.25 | 1.23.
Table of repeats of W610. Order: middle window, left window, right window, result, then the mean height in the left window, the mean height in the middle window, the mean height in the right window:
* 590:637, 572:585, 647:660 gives 2.80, 8.75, 9.16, 10.9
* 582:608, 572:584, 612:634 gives 1.87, 8.95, 8.39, 9.19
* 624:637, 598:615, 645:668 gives 0.12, 8.94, 9.67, 10.6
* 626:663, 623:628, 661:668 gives -3.37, 9.17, 10.5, 10.1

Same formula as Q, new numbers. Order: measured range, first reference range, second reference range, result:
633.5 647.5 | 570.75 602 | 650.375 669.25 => -0.9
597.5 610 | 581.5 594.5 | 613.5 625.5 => -0.9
